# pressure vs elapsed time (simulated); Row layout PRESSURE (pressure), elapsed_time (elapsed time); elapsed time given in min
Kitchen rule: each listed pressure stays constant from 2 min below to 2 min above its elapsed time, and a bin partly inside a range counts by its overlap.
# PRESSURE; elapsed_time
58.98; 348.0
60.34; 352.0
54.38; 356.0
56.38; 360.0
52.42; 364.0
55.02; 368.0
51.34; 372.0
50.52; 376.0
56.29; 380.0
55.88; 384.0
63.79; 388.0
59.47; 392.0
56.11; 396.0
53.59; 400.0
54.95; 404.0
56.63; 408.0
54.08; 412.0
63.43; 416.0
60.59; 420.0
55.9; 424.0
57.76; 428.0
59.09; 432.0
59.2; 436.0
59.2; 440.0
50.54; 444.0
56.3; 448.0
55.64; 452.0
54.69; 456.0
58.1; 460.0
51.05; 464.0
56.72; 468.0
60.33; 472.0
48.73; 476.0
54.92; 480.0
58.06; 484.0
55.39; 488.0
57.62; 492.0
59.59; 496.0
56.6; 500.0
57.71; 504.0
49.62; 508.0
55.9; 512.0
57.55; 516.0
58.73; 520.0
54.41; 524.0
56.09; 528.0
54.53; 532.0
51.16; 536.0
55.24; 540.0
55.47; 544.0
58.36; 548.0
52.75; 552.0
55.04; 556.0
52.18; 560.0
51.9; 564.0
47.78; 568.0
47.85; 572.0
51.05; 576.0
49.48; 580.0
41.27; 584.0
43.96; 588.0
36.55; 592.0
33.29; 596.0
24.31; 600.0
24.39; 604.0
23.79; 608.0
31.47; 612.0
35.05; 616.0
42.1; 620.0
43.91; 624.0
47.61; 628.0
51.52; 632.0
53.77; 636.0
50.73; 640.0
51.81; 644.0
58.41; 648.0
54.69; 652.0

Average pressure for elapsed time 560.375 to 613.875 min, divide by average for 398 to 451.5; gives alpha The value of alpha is 0.7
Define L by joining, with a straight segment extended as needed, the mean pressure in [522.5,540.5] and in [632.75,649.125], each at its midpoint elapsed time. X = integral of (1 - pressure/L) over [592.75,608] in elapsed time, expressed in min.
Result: 7.4 min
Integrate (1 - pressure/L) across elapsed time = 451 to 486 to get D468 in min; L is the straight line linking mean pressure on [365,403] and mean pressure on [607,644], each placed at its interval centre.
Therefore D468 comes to -2.8 min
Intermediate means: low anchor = 55.7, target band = 55.4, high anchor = 43.2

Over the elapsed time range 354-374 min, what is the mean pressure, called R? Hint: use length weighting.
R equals 53.9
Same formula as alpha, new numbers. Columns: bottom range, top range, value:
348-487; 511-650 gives 0.84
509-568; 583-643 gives 0.72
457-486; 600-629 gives 0.62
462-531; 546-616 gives 0.76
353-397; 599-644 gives 0.72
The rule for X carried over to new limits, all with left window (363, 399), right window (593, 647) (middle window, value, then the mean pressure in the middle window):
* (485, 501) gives -3.04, 57.4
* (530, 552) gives -4.74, 54.8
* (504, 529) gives -4.75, 55.5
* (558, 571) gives -2.06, 50.4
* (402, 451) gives -4.30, 57.3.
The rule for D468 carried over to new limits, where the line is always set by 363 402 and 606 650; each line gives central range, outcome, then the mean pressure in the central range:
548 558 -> -1.43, 54.8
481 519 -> -4.68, 56.5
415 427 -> -1.27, 59.5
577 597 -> 1.99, 41.8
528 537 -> -0.91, 53.8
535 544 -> -1.01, 53.9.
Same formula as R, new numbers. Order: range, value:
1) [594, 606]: 27.3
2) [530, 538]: 52.8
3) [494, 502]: 58.1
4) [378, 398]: 58.3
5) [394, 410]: 55.3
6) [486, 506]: 57.4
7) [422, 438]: 58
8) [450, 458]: 55.2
